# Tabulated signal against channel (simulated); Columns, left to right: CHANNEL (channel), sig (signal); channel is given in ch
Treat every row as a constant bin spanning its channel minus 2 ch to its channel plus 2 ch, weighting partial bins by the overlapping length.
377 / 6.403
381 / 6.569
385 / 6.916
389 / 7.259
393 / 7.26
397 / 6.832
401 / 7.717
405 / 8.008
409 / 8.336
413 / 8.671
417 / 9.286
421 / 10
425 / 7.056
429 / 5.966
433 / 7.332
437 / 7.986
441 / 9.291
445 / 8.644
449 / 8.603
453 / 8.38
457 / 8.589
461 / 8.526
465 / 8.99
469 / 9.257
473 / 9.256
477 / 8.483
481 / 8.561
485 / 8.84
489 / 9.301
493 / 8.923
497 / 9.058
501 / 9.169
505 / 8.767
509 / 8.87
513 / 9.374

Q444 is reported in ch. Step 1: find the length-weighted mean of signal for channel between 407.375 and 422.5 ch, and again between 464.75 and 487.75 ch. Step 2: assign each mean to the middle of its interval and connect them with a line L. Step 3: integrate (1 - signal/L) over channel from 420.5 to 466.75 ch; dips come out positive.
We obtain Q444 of 3.9 ch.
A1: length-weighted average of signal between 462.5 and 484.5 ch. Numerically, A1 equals 8.9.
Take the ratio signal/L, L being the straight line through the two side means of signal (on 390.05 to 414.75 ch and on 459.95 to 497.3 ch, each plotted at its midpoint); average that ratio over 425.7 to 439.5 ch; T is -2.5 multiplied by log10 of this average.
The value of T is 0.15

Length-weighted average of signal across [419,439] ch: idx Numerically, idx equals 7.67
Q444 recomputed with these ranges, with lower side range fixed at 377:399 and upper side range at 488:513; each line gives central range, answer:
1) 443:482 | -2.0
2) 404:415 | -1.6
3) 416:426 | -1.8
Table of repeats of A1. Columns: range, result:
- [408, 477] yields 8.48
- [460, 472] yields 8.99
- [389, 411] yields 7.6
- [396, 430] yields 8.08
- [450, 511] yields 8.86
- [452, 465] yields 8.58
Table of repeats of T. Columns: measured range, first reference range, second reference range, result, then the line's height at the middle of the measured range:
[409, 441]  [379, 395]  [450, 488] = -0.05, 7.82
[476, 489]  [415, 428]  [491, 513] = 0.02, 8.89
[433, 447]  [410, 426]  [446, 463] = 0.03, 8.65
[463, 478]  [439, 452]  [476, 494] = -0.02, 8.83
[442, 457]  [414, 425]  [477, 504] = 0.05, 9.02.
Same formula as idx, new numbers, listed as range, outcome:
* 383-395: 7.15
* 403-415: 8.34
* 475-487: 8.63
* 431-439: 7.66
